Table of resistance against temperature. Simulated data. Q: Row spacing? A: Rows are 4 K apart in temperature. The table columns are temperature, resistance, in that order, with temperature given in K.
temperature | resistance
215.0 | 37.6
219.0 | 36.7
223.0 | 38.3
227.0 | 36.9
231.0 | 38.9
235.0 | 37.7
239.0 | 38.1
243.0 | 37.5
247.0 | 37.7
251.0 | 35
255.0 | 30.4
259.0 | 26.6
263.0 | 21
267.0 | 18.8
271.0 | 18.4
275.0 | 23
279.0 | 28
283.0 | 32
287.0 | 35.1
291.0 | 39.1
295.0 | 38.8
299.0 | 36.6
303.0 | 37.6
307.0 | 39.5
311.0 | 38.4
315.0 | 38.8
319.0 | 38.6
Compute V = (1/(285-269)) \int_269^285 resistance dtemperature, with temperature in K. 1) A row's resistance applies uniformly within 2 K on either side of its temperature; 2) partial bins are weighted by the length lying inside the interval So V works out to 25.4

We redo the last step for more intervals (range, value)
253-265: 26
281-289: 33.5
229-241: 38.2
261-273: 19.4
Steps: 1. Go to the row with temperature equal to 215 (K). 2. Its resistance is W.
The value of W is 37.6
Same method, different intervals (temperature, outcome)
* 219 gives 36.7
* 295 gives 38.8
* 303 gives 37.6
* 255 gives 30.4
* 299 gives 36.6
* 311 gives 38.4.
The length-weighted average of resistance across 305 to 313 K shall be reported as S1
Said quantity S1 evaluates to 39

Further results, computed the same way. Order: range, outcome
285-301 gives 37.4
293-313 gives 38.2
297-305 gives 37.1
